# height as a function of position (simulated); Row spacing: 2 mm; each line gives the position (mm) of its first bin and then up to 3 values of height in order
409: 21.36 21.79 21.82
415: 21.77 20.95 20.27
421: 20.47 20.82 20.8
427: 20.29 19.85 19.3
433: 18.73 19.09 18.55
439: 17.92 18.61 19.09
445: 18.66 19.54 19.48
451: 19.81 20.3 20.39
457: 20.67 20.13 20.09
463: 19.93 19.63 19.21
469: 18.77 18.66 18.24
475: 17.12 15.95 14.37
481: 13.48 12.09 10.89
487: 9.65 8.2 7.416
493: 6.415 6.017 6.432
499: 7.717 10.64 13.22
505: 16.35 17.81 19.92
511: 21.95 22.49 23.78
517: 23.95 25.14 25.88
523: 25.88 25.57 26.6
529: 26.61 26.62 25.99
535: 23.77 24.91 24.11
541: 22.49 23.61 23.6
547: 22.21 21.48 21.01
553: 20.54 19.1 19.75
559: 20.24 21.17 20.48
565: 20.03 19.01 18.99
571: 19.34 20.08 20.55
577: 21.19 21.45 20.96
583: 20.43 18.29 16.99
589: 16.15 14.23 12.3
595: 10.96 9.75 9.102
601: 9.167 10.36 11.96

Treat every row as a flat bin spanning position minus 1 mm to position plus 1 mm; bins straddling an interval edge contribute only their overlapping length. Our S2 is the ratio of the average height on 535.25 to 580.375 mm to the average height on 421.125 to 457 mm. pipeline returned 1.1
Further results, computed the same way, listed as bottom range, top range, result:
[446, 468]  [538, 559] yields 1.09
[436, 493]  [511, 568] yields 1.37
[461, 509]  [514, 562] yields 1.72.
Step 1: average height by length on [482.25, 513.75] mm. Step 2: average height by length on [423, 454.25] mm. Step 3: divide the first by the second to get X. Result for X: 0.63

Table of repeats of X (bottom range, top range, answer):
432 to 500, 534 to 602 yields 1.20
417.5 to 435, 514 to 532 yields 1.28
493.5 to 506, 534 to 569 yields 2.17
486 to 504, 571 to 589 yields 2.35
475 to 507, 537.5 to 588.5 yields 1.88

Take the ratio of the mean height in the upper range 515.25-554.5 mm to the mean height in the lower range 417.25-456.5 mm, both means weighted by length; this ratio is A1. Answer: 1.2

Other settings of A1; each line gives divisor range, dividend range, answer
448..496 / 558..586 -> 1.28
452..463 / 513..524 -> 1.22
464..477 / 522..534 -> 1.42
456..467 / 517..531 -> 1.29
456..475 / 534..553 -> 1.18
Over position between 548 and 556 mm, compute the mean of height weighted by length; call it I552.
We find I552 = 20.5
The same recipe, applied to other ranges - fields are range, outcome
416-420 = 20.6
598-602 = 9.13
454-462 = 20.3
